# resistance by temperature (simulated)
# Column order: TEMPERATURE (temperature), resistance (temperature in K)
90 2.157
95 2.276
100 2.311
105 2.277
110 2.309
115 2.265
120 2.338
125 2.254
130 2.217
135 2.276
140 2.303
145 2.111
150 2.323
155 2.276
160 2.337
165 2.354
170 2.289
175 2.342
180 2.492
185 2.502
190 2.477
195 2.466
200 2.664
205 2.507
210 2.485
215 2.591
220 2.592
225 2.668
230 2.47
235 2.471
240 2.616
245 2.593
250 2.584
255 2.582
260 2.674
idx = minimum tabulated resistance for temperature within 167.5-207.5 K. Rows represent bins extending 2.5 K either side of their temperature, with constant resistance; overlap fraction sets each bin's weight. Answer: 2.289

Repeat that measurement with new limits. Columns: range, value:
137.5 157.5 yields 2.111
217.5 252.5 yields 2.47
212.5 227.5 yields 2.591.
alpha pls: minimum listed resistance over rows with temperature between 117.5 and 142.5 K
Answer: 2.217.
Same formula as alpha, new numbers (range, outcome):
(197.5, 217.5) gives 2.485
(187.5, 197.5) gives 2.466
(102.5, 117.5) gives 2.265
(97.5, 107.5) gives 2.277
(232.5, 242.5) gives 2.471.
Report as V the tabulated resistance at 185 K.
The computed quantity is 2.502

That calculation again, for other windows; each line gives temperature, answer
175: 2.342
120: 2.338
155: 2.276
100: 2.311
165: 2.354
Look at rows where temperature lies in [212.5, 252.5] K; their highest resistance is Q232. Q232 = 2.668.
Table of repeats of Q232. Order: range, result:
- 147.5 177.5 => 2.354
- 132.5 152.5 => 2.323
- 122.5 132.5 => 2.254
